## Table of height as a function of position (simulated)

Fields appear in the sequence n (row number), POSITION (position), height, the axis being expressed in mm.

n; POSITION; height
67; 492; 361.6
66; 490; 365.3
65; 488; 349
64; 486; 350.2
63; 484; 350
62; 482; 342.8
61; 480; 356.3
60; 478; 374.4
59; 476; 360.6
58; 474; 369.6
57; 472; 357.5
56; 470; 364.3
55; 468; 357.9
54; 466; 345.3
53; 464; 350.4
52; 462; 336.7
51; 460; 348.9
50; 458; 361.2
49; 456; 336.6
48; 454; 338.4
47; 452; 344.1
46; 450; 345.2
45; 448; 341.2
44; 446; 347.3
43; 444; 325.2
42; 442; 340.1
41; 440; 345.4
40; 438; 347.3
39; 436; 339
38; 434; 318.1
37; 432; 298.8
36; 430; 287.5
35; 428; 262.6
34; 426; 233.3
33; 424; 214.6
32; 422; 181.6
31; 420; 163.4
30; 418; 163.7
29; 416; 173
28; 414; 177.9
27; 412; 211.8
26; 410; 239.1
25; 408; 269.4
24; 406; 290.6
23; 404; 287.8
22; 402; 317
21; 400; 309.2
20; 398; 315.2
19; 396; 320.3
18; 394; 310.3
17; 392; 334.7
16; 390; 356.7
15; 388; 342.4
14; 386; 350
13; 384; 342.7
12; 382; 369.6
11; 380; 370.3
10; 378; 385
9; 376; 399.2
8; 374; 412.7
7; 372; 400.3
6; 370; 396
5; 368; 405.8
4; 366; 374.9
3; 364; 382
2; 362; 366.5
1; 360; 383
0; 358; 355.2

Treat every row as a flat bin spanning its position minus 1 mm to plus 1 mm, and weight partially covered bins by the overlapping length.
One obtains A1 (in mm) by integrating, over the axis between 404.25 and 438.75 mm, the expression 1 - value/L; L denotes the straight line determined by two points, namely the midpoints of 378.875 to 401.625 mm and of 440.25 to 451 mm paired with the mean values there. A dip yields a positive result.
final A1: 9.5 mm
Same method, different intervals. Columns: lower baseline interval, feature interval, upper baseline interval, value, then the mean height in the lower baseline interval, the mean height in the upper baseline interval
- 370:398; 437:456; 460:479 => 0.9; 361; 357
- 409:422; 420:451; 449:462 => -3.4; 188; 345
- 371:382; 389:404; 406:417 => -1.4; 391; 221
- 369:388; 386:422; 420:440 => 6.7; 379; 274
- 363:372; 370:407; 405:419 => -4.6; 391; 218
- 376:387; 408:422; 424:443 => 5.7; 367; 303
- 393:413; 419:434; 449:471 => 3.5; 287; 348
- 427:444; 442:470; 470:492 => -0.8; 318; 358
